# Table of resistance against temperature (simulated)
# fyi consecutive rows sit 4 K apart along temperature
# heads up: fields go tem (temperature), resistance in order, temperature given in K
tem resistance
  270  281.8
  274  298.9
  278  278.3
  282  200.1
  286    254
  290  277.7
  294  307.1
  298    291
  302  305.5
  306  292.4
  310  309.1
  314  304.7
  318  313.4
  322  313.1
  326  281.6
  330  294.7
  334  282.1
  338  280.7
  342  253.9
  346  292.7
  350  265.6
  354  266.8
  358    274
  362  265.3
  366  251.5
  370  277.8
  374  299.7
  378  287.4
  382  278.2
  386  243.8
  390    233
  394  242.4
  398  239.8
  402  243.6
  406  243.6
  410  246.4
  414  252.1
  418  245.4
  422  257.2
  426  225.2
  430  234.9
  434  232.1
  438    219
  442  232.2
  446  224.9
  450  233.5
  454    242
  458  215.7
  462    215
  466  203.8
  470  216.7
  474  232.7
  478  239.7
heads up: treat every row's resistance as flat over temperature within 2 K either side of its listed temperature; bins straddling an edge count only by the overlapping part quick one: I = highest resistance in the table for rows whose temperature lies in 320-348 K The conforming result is 313.1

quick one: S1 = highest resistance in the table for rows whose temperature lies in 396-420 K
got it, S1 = 252.1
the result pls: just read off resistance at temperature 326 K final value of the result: 281.6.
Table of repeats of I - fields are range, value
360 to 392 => 299.7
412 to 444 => 257.2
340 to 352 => 292.7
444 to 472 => 242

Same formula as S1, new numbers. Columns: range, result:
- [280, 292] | 277.7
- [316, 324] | 313.4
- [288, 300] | 307.1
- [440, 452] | 233.5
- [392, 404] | 243.6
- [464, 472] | 216.7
